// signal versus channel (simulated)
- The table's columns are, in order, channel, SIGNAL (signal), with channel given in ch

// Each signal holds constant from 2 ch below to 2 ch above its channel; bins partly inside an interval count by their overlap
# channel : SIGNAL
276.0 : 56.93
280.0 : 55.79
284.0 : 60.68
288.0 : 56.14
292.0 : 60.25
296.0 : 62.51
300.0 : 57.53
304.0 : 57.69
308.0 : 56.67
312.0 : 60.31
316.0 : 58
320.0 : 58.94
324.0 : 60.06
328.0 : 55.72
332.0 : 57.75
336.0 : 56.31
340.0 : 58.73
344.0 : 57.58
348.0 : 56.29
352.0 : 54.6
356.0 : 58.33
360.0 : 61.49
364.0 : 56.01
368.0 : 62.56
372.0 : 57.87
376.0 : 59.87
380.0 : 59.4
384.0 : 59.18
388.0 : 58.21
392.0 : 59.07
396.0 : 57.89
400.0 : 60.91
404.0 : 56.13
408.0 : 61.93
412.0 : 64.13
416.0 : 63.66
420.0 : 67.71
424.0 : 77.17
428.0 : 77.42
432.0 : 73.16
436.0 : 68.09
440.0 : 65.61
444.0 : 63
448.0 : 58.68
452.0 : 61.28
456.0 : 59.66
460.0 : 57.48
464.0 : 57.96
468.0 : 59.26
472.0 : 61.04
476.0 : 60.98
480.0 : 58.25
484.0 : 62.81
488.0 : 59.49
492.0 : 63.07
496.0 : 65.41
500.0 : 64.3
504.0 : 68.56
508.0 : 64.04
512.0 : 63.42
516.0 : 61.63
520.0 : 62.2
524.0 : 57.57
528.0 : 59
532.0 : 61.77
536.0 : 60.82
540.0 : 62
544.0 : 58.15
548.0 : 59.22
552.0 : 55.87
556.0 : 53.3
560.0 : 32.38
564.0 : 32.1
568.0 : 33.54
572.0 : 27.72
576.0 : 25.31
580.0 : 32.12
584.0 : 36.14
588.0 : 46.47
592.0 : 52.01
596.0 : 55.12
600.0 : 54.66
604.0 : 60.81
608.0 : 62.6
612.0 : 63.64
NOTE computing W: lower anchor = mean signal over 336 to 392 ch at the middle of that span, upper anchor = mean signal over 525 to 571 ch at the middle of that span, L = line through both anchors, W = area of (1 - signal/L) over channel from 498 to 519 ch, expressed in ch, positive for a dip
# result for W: -4.6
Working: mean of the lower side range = 58.4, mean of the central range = 64.3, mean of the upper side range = 51.3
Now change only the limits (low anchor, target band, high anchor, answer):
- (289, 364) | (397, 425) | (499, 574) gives -3.5 ch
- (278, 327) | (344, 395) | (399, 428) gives 3.5 ch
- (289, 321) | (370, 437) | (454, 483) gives -5.0 ch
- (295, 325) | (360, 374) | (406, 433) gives 1.1 ch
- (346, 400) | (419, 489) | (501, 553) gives -4.5 ch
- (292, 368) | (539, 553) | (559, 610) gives -4.3 ch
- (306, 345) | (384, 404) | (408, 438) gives 2.2 ch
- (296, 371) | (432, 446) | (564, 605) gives -4.2 ch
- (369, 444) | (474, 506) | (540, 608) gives -4.8 ch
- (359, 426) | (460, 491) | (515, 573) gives -2.0 ch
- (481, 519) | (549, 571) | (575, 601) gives 3.7 ch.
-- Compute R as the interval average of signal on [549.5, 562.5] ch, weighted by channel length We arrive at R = 47.1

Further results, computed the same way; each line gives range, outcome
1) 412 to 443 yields 69.8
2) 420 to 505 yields 64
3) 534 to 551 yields 59.8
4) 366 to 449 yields 63.5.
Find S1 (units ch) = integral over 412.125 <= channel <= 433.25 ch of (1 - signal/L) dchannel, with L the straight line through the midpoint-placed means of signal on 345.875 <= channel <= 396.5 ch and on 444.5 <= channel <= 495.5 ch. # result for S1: -4.1 ch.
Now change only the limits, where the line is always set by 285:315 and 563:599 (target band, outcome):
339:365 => -1.22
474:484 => -3.15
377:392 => -1.81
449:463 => -3.48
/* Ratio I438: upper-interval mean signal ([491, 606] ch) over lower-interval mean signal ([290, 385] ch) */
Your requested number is 0.9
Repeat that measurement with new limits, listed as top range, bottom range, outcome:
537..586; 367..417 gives 0.71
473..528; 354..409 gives 1.05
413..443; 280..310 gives 1.19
